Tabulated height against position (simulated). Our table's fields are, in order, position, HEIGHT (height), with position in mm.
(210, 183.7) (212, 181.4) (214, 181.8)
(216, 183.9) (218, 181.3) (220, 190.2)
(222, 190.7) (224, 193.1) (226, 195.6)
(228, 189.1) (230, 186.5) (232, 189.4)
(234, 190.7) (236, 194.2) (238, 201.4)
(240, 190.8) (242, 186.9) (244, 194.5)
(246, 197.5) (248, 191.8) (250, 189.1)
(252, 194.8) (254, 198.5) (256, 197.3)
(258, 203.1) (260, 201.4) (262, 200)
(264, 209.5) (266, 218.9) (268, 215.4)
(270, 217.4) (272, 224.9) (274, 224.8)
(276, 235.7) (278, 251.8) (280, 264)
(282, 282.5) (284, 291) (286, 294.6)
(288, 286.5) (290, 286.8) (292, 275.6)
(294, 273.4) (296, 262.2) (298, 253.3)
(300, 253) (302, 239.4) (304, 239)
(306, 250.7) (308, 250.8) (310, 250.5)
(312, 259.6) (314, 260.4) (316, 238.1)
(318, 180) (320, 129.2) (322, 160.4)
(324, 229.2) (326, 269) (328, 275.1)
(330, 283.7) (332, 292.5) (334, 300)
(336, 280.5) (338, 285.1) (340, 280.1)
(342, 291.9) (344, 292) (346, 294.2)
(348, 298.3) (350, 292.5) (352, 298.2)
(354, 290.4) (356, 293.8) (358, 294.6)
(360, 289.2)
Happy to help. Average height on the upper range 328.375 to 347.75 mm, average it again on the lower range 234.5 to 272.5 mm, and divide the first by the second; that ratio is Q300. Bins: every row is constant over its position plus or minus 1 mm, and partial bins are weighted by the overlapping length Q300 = 1.44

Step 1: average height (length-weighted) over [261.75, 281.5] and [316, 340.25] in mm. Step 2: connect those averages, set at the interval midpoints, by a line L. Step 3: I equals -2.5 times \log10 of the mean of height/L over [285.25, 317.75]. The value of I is -0.093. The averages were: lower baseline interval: 229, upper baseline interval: 246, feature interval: 259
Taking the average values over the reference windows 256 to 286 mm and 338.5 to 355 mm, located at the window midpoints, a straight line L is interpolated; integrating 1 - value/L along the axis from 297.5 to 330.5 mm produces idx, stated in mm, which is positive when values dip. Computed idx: 3.8 mm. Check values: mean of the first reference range 232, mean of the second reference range 292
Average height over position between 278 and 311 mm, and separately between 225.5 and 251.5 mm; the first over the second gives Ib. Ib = 1.38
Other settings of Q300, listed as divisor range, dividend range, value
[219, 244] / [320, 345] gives 1.38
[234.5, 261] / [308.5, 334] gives 1.22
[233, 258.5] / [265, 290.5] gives 1.30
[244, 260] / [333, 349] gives 1.48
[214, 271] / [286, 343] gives 1.30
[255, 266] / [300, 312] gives 1.22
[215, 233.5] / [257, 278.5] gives 1.15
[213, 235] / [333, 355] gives 1.55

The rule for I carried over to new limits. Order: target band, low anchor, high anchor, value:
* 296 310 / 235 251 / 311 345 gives -0.06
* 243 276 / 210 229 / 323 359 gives 0.07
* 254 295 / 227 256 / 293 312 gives -0.07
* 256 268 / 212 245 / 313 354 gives 0.03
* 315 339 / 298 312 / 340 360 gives 0.12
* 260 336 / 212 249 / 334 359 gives 0.01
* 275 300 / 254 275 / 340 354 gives -0.16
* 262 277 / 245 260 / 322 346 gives -0.03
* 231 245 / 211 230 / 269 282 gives 0.06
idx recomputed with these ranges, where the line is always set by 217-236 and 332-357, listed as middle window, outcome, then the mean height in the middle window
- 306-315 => 0.3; 255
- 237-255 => 1.1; 194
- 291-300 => -0.6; 265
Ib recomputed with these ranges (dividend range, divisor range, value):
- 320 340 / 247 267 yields 1.29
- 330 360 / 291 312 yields 1.14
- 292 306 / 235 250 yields 1.32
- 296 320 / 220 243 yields 1.25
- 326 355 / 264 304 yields 1.14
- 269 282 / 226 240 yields 1.25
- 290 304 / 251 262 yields 1.31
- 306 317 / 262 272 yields 1.17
